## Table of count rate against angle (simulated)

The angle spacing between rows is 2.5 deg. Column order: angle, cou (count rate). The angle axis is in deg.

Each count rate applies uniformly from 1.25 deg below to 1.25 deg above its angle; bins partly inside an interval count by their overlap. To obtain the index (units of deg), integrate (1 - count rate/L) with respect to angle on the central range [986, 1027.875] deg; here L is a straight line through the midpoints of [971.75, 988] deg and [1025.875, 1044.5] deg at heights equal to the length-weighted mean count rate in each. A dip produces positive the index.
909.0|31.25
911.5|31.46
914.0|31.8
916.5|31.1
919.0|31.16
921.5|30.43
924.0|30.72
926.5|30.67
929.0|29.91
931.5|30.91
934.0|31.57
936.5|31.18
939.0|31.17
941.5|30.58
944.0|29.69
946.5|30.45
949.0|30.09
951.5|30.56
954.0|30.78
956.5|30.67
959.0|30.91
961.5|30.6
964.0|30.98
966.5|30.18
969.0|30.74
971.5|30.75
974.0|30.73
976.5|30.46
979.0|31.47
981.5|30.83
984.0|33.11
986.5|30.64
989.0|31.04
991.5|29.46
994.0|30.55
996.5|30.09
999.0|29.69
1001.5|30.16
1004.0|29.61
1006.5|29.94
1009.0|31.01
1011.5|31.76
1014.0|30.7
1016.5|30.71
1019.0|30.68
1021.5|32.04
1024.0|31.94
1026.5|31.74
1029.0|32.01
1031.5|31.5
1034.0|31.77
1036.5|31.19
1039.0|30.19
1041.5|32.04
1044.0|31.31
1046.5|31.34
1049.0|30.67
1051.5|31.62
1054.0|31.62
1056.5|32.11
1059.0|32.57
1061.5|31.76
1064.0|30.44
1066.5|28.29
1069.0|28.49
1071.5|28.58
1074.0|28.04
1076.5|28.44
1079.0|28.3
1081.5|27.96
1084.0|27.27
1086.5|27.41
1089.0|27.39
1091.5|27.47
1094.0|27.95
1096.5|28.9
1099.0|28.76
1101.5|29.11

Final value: 0.8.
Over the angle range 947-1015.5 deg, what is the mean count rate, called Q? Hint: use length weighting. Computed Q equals 30.6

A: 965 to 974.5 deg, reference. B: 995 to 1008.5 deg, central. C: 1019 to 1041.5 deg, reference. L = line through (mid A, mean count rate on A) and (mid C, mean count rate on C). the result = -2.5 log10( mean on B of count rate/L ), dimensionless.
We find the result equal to 0.04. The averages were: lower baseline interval 30.6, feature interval 30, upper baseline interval 31.5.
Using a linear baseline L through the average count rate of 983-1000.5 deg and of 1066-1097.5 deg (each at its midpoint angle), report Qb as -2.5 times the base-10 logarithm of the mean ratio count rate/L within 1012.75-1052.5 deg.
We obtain -0.07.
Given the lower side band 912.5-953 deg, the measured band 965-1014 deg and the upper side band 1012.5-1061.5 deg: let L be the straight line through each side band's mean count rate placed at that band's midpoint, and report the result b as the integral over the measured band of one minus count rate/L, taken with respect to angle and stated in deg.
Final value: 0.78 deg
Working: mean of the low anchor 30.8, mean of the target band 30.6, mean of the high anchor 31.5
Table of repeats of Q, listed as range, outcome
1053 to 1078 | 30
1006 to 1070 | 31.2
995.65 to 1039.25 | 31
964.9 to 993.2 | 30.9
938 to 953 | 30.4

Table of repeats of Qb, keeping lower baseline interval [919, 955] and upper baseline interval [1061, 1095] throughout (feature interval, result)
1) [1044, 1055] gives -0.09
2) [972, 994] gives -0.04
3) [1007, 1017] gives -0.06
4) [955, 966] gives -0.02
